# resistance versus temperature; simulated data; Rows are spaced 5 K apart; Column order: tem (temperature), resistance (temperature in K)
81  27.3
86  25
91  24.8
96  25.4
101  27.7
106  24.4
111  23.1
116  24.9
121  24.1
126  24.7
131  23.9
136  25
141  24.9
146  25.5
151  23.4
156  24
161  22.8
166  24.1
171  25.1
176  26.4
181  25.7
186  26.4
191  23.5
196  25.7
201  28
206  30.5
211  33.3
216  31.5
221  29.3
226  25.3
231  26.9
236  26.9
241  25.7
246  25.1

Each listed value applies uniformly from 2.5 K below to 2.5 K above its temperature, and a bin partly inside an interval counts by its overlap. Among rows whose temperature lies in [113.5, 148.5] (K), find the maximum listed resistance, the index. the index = 25.5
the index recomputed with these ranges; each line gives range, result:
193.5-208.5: 30.5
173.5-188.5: 26.4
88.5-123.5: 27.7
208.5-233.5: 33.3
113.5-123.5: 24.9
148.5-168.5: 24.1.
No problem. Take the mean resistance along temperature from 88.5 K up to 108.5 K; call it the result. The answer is 25.6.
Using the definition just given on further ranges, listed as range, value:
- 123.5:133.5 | 24.3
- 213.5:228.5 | 28.7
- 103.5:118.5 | 24.1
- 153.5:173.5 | 24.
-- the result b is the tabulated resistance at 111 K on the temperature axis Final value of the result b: 23.1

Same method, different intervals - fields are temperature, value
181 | 25.7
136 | 25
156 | 24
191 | 23.5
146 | 25.5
